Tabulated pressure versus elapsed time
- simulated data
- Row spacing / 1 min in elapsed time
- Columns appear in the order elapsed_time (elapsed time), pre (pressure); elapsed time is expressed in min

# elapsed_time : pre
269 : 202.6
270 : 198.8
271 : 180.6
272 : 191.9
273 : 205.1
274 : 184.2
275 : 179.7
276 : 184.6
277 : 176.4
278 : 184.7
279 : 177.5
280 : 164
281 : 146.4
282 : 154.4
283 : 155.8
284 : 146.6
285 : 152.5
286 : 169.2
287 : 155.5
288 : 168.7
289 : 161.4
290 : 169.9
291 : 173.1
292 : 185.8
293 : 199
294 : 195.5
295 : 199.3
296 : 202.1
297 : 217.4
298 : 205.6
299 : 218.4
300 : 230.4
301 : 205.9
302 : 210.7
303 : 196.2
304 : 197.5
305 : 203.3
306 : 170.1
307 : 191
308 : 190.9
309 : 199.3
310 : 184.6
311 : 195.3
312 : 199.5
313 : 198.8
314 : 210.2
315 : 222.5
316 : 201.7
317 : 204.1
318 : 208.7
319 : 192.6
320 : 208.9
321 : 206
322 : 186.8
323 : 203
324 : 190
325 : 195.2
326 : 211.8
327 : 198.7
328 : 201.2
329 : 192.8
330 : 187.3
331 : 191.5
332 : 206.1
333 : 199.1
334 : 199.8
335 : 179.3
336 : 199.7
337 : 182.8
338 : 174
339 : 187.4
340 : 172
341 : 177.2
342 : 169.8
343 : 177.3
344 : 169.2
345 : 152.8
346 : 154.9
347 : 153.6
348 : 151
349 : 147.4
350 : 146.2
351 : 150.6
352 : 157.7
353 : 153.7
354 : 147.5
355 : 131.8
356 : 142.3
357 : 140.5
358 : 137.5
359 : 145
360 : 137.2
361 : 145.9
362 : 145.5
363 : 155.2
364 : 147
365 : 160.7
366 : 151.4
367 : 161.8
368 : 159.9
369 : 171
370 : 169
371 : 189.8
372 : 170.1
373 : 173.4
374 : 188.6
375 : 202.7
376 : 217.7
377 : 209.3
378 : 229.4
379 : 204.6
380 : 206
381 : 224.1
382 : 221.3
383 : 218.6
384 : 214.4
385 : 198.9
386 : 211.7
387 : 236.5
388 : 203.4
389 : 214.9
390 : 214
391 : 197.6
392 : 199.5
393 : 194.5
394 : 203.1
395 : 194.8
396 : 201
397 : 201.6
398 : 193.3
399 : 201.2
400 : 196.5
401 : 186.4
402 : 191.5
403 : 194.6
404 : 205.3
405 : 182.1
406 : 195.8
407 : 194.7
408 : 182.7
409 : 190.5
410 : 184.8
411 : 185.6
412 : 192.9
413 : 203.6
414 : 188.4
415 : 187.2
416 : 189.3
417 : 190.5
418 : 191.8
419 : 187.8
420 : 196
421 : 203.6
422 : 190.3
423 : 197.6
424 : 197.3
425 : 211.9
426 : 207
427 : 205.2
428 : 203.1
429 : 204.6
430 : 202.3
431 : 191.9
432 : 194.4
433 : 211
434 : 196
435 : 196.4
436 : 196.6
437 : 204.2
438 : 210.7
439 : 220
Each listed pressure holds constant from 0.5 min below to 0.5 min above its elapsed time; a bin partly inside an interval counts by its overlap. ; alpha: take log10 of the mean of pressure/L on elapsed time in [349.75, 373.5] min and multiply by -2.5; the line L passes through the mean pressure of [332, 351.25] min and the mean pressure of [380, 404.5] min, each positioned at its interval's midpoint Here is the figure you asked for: 0.20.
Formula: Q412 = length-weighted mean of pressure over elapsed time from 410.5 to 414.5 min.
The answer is 193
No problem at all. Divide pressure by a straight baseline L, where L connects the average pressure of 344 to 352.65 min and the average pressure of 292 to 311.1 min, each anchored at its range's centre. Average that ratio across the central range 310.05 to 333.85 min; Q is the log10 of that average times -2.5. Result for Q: -0.12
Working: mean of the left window 200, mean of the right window 153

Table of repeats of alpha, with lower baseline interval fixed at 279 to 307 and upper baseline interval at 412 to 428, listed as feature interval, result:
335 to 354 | 0.14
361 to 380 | 0.08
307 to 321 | -0.09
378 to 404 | -0.06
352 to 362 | 0.31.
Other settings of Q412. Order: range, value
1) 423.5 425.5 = 205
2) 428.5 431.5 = 200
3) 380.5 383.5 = 221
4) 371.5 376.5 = 190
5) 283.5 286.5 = 156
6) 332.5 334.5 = 199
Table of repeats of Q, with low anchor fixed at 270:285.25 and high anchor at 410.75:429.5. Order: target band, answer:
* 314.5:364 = 0.05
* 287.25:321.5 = -0.11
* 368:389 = -0.07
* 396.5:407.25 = -0.01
